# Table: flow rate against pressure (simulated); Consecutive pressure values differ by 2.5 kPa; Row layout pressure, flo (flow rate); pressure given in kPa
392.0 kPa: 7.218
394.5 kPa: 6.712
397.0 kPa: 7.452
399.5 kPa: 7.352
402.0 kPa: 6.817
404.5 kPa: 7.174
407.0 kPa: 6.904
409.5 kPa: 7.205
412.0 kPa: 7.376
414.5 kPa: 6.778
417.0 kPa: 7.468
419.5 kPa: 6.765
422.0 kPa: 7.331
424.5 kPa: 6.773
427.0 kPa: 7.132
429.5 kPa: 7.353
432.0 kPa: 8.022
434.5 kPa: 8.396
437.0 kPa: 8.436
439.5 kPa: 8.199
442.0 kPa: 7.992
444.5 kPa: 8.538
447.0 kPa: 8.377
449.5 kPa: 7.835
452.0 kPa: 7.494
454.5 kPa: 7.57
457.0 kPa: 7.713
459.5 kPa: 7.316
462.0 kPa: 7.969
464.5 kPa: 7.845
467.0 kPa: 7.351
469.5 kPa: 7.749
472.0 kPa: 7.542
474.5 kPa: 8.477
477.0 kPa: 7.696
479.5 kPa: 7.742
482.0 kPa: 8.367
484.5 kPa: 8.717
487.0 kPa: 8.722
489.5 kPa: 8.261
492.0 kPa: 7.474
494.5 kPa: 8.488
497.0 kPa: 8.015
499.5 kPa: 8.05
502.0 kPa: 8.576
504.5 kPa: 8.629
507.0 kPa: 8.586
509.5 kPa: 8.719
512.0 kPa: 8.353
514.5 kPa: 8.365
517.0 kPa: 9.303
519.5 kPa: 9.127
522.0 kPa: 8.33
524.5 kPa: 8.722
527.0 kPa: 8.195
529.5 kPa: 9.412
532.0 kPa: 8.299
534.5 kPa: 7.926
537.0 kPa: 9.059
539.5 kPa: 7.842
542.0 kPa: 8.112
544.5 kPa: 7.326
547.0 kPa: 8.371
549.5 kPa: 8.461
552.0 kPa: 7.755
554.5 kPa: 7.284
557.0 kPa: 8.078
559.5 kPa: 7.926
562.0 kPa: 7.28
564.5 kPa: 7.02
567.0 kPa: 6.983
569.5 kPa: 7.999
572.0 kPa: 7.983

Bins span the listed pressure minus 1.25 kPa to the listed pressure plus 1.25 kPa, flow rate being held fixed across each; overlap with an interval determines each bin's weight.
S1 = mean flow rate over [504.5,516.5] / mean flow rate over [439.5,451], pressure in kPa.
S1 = 1.05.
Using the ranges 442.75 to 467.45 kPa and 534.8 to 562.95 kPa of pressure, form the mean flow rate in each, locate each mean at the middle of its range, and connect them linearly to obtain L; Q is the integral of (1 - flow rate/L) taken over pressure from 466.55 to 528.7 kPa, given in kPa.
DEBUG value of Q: -3.46 kPa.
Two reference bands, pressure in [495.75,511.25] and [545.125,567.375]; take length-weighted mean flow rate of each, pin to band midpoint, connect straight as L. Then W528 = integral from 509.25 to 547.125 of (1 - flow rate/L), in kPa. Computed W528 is -1.7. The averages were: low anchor 8.43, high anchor 7.7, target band 8.46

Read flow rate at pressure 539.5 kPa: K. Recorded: 7.842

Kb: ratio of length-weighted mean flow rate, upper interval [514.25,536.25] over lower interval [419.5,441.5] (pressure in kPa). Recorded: 1.1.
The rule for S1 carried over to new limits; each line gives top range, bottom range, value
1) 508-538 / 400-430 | 1.22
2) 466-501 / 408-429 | 1.13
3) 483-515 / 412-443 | 1.11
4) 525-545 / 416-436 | 1.12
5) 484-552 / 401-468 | 1.11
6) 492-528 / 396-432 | 1.19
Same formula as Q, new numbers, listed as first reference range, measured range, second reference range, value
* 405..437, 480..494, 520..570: -1.1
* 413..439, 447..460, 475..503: 0.2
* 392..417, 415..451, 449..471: -1.7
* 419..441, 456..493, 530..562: -0.7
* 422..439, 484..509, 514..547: -0.5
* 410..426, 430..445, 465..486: -1.7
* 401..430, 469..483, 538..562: -0.9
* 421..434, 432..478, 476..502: -1.1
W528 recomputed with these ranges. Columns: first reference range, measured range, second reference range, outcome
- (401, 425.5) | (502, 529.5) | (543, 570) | -4.3 kPa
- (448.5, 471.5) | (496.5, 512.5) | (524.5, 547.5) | -0.8 kPa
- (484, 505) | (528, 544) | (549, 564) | -0.9 kPa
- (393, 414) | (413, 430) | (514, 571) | 0.4 kPa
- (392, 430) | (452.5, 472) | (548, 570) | -0.9 kPa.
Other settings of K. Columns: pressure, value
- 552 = 7.755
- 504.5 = 8.629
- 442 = 7.992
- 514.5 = 8.365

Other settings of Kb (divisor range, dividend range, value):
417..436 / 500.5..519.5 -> 1.17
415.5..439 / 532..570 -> 1.04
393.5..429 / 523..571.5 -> 1.13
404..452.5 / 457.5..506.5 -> 1.06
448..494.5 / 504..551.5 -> 1.07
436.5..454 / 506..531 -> 1.08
